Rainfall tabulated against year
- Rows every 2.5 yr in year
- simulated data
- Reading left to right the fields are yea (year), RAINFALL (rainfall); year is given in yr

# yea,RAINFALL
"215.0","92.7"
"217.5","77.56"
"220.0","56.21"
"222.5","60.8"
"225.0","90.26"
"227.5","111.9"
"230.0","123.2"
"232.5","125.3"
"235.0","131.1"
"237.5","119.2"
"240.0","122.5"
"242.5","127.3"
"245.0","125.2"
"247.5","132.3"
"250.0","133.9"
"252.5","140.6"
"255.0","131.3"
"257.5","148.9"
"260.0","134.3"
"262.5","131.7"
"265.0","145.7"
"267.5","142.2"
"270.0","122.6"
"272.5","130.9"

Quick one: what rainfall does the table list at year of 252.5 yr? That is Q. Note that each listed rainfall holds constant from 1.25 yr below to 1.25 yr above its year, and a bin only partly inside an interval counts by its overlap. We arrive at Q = 140.6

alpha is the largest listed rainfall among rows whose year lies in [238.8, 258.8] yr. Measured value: 148.9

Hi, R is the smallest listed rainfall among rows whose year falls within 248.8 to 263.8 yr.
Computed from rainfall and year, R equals 131.3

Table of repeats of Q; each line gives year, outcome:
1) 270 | 122.6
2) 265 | 145.7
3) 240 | 122.5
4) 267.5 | 142.2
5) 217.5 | 77.56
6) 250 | 133.9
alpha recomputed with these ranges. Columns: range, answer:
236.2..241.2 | 122.5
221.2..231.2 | 123.2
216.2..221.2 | 77.56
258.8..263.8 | 134.3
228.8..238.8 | 131.1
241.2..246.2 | 127.3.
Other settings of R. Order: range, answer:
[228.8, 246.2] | 119.2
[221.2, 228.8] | 60.8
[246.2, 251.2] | 132.3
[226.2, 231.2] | 111.9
